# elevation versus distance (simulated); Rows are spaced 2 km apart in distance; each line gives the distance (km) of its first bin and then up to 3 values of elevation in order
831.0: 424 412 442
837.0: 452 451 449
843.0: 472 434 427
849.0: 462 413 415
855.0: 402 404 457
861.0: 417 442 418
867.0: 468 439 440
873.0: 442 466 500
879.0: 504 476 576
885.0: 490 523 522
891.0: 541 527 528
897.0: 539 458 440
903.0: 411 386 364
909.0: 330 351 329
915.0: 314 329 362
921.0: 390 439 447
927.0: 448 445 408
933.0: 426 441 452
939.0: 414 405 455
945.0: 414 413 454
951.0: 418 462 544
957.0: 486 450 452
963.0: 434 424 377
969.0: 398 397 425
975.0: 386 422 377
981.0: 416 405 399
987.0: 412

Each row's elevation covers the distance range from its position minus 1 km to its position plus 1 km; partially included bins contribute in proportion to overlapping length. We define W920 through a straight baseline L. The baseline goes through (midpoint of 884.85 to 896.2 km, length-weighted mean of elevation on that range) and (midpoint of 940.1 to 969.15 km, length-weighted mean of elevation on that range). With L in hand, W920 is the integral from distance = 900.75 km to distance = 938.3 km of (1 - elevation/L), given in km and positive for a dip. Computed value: 7.0 km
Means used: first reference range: 525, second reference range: 440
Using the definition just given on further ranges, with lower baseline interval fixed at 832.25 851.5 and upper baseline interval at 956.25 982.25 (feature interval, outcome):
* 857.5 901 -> -4.7 km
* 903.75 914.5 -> 2.0 km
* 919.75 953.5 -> -0.5 km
